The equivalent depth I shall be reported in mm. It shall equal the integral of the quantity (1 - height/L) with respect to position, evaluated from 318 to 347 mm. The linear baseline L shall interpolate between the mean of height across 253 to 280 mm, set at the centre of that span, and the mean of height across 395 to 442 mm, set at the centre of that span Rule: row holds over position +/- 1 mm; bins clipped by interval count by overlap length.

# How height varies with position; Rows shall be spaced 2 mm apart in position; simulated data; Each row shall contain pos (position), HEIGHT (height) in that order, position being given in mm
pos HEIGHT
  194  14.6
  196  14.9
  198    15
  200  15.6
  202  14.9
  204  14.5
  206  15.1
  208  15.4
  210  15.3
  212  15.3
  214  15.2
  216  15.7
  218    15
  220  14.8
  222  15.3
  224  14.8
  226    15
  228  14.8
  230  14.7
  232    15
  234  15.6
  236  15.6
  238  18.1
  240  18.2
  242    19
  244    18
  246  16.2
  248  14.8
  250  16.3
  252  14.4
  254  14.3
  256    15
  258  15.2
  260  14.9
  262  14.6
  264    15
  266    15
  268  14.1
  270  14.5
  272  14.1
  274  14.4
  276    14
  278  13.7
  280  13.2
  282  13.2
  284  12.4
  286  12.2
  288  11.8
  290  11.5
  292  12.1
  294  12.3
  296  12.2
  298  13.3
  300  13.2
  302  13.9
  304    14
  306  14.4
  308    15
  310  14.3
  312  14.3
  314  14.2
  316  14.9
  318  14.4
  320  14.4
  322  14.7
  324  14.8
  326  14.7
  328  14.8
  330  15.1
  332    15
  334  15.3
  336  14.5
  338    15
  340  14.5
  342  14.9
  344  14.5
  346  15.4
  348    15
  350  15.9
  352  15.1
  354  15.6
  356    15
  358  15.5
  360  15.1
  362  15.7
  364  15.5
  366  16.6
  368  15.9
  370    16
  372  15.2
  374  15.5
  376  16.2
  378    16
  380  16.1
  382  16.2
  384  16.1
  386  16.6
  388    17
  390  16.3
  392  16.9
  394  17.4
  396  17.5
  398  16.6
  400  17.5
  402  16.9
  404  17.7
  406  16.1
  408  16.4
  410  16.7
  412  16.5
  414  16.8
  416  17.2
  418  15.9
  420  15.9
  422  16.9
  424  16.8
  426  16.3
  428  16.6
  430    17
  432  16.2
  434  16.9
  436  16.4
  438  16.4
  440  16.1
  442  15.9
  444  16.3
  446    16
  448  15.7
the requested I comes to 1.1 mm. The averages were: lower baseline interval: 14.5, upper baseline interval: 16.6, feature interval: 14.8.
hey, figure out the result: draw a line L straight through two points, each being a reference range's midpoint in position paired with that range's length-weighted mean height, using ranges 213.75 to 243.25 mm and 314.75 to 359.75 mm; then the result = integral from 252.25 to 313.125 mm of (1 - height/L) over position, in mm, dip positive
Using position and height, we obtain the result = 6.5 mm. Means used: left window 15.8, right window 15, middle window 13.7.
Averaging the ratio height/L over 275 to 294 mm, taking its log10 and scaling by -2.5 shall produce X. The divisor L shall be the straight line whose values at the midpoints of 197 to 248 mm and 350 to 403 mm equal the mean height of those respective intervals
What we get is 0.245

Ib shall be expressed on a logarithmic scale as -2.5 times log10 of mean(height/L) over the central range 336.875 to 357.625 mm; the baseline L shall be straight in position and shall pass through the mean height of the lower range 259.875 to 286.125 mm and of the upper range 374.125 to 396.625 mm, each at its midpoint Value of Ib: 0.04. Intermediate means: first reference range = 14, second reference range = 16.5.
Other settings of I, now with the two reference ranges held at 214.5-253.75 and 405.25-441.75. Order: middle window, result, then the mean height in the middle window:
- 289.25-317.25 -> 4.4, 13.6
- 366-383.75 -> 0.4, 15.9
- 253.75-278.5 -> 2.2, 14.5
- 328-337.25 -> 0.7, 15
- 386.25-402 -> -0.6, 17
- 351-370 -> 0.8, 15.6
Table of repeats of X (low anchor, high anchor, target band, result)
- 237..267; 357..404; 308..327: 0.11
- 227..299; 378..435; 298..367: 0.05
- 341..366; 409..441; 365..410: -0.04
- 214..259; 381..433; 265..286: 0.16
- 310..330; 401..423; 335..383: 0.00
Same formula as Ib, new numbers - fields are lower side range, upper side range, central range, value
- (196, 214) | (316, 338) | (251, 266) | 0.01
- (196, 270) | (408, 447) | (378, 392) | -0.01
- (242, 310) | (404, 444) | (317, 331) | 0.01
